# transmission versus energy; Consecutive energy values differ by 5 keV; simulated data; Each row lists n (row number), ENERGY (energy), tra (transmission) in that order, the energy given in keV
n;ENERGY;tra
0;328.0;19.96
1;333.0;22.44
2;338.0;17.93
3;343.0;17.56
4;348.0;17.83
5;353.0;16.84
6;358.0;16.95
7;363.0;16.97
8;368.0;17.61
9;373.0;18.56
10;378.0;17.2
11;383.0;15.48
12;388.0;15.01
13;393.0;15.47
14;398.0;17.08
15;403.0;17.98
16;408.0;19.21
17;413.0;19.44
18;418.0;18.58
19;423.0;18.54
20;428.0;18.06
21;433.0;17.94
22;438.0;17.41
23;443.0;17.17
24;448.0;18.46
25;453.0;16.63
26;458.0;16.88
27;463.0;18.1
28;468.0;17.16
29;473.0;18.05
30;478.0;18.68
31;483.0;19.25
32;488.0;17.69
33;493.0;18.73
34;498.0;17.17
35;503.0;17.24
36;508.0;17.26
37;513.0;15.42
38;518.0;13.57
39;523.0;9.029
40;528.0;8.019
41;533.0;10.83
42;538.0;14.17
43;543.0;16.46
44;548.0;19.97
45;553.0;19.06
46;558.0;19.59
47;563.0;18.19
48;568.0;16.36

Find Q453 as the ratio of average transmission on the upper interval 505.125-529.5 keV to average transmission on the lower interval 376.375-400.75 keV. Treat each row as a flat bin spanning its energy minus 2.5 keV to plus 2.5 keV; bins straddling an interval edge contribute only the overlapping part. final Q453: 0.81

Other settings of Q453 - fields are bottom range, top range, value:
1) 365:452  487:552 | 0.86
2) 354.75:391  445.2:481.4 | 1.06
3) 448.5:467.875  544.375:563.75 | 1.10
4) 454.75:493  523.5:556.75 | 0.81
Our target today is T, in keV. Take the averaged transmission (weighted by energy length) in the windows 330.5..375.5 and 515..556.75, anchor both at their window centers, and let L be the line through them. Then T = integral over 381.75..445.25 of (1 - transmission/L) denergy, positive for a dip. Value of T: -3.0 keV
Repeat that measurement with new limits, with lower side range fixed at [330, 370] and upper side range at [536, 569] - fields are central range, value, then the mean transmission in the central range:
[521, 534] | 6.3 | 9.13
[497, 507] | 0.4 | 17.2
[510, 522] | 2.6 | 13.9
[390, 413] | 0.5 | 17.6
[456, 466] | 0.2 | 17.5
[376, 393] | 2.1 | 15.8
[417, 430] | -0.3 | 18.4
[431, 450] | 0.2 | 17.7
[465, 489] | -0.4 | 18.2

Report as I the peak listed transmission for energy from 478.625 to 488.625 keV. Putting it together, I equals 19.25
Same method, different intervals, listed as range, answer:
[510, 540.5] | 15.42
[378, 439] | 19.44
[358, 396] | 18.56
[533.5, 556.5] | 19.97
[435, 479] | 18.68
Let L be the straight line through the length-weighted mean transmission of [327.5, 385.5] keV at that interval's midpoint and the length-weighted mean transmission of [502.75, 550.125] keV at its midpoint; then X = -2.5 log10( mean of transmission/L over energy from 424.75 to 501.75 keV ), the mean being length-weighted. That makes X -0.16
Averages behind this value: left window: 17.9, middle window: 17.8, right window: 14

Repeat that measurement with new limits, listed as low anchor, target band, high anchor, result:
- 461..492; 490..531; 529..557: 0.17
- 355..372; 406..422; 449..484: -0.09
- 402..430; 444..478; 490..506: 0.03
